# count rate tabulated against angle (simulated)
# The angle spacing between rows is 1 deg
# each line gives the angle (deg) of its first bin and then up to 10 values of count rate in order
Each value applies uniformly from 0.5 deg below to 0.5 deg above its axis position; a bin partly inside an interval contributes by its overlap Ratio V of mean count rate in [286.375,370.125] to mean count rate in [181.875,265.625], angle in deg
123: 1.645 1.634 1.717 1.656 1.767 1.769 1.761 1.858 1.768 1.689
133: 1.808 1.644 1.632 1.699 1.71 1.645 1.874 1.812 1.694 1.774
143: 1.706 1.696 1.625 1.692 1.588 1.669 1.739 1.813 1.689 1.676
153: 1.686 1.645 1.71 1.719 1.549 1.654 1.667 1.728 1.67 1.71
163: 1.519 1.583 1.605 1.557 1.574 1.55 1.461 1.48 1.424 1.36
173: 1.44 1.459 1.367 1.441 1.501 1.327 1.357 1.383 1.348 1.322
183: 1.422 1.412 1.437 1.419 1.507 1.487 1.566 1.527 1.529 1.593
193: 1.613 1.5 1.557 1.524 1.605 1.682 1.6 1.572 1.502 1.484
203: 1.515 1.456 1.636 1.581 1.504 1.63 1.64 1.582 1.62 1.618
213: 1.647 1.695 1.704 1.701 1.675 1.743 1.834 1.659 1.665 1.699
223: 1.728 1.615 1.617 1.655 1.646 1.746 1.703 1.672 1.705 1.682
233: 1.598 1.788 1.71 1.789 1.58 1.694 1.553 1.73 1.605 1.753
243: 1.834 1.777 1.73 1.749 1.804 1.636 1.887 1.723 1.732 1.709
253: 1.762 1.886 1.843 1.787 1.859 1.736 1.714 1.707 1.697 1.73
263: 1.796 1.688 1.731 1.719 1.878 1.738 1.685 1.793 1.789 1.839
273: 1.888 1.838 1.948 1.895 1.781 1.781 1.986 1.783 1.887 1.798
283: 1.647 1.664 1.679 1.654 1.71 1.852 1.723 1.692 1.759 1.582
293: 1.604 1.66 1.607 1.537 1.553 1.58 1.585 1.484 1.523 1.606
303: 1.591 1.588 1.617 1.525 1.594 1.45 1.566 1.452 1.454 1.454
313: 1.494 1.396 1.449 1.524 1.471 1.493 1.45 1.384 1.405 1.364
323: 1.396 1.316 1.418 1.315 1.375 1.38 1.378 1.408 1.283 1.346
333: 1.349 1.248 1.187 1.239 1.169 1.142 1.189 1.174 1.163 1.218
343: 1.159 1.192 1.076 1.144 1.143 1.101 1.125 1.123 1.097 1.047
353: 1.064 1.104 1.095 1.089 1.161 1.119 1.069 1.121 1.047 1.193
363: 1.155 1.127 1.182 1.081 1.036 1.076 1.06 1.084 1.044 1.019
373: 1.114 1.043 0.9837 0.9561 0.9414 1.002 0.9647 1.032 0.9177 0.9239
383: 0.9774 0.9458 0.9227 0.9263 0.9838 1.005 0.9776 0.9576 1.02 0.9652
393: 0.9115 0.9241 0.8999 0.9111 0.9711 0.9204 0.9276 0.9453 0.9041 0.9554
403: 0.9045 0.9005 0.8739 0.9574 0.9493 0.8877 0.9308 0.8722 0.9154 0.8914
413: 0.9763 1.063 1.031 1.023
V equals 0.81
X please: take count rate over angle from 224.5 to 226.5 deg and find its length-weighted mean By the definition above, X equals 1.64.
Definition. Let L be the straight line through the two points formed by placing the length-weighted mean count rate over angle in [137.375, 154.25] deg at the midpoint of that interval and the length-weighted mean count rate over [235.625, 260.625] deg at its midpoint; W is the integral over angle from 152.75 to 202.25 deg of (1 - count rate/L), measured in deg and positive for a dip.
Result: 5.5 deg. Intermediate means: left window 1.71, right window 1.74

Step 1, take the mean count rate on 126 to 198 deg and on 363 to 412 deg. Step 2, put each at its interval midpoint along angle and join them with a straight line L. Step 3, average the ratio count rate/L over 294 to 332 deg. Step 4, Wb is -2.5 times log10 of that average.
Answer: -0.24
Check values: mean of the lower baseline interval 1.6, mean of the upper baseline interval 0.975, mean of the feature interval 1.47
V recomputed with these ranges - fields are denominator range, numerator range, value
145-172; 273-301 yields 1.05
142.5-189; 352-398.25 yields 0.66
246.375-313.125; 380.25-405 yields 0.55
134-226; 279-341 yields 0.94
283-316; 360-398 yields 0.64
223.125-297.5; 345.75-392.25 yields 0.60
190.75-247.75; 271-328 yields 0.97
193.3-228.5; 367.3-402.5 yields 0.60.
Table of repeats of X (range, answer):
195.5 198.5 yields 1.6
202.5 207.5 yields 1.54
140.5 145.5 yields 1.7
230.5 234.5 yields 1.69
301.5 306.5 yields 1.59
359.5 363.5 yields 1.13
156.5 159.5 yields 1.62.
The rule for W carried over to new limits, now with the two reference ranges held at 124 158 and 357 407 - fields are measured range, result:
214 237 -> -3.7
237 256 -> -4.7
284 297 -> -4.1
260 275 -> -4.9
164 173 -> 0.7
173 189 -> 1.7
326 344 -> -1.9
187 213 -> -0.5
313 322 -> -1.9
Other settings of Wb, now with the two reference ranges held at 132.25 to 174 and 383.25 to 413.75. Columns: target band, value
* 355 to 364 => -0.070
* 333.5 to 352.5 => -0.056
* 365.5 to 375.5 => -0.039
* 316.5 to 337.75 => -0.180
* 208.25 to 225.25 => -0.148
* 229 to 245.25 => -0.210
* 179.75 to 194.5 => 0.052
